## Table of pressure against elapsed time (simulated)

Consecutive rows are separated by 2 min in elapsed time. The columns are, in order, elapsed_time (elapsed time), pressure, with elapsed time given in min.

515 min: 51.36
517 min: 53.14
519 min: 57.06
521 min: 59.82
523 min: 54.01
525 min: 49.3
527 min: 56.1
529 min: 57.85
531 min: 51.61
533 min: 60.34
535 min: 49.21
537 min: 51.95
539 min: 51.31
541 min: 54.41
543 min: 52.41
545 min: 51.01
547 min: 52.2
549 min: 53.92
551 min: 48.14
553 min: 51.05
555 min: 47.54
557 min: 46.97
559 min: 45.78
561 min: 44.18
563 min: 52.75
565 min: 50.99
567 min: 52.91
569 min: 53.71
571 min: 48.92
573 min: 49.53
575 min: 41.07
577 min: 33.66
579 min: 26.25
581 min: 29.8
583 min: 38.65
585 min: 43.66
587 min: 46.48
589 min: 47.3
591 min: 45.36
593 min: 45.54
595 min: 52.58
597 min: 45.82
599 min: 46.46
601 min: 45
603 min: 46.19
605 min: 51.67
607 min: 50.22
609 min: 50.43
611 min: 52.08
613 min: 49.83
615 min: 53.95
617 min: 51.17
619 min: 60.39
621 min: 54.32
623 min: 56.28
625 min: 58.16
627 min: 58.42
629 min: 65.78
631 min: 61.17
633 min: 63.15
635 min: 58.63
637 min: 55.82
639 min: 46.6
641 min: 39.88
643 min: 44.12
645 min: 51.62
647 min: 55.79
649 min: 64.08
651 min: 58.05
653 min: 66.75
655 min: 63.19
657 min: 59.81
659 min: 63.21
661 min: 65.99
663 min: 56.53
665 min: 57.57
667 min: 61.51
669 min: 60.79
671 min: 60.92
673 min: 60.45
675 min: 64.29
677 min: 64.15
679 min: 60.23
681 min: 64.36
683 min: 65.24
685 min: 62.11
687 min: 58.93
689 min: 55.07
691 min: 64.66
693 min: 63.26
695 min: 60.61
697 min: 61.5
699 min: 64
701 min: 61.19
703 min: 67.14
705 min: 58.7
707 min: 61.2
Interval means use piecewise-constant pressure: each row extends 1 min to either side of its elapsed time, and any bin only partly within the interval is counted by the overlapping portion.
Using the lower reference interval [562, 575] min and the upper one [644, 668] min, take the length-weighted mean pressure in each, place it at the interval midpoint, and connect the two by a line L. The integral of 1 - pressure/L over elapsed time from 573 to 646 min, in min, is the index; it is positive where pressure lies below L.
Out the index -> 8.26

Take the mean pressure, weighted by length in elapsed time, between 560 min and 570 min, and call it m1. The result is 50.9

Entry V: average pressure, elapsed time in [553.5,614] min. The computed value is 46.1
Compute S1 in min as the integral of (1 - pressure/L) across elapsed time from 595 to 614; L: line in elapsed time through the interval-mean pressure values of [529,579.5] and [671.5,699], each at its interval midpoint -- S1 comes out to 1.9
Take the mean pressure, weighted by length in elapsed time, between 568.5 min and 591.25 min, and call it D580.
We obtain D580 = 41.7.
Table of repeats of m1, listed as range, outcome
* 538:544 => 52.7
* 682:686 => 63.7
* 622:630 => 59.7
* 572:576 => 45.3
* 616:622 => 55.3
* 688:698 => 61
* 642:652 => 54.7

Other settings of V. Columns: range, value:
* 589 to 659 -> 53.8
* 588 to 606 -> 47.3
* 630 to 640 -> 57.1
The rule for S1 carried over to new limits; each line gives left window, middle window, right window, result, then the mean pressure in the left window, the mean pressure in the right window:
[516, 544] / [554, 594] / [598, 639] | 7.1 min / 54.2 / 54.3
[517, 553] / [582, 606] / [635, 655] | 3.4 min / 53.5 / 54.4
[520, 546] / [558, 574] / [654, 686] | 1.7 min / 53.8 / 61.9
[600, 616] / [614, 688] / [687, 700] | -4.1 min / 49.9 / 61.3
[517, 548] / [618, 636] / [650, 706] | -0.2 min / 53.9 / 61.8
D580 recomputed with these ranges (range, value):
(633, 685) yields 58.9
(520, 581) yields 49.6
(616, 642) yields 56.1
